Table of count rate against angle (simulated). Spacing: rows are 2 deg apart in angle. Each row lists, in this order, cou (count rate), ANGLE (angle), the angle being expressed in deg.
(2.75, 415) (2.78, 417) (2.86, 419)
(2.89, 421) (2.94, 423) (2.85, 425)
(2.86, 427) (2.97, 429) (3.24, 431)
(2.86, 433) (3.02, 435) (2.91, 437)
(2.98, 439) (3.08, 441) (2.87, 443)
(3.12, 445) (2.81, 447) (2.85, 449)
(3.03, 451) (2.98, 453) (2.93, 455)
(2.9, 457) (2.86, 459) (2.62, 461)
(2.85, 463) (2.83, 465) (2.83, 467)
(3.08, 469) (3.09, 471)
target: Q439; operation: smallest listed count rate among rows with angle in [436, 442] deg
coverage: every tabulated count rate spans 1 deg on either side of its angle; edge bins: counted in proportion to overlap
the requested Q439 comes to 2.91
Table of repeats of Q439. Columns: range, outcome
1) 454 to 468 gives 2.62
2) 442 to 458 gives 2.81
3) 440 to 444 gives 2.87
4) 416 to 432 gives 2.78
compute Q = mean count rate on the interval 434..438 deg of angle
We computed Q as 2.96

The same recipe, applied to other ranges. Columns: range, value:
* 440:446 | 3.02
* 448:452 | 2.94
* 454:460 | 2.9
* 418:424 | 2.9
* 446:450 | 2.83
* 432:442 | 2.97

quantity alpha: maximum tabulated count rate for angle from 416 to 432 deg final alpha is 3.24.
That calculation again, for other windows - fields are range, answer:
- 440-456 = 3.12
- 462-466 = 2.85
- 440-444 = 3.08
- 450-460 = 3.03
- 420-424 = 2.94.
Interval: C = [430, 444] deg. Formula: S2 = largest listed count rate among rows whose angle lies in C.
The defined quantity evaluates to 3.24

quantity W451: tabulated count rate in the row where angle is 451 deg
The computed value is 3.03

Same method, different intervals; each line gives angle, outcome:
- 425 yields 2.85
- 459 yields 2.86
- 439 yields 2.98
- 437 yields 2.91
